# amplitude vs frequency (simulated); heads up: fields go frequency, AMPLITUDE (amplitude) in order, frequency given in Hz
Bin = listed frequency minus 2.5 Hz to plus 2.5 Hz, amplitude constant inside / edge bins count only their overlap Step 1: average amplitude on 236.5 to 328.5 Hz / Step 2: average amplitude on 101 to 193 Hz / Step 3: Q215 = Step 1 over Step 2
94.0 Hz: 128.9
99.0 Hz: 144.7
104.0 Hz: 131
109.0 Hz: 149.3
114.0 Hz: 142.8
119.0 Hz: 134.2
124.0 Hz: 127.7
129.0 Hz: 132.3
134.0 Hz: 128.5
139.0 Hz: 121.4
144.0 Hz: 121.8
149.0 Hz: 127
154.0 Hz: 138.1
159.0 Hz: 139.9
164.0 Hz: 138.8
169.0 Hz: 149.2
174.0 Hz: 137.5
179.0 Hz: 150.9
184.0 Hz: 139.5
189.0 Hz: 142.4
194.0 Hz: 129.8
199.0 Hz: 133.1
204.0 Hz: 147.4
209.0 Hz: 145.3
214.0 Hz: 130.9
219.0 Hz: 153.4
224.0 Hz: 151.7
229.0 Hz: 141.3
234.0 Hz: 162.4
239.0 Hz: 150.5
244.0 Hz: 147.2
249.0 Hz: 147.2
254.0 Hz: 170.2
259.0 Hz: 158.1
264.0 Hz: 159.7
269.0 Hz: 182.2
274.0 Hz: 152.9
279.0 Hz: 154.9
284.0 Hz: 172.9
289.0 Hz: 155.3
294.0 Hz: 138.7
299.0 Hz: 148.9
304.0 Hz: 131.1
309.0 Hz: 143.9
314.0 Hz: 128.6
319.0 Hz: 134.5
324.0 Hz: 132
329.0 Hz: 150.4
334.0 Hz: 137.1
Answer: 1.11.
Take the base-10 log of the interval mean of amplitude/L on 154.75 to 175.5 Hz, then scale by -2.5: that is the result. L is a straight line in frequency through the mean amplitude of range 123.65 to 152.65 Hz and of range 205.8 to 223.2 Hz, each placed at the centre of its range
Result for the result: -0.07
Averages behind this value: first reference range 127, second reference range 144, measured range 141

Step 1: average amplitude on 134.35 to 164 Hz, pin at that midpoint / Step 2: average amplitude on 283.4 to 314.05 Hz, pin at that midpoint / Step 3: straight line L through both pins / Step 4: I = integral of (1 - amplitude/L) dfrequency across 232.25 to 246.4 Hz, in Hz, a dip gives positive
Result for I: -1.4 Hz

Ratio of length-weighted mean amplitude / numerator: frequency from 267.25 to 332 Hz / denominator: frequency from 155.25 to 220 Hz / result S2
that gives 1.0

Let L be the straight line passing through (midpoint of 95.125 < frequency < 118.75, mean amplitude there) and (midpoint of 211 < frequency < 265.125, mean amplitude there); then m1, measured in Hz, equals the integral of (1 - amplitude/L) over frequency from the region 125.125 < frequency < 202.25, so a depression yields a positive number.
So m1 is 5.3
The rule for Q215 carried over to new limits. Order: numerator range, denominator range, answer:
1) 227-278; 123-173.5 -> 1.18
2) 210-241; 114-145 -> 1.15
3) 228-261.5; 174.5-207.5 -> 1.10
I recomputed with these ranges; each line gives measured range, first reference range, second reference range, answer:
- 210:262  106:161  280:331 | -4.36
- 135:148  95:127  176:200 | 1.45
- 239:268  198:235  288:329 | -2.91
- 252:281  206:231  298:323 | -4.68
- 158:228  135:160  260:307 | -2.30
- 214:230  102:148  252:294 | 0.50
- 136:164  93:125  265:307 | 2.23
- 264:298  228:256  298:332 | -3.22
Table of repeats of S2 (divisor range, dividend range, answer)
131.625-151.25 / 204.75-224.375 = 1.16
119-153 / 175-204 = 1.10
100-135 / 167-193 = 1.05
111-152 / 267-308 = 1.19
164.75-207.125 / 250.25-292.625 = 1.15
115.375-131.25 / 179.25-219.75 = 1.06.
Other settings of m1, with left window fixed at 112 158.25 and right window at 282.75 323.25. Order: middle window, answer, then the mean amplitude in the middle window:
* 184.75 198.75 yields -0.1 Hz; 136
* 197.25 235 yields -2.4 Hz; 145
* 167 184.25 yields -1.4 Hz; 145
